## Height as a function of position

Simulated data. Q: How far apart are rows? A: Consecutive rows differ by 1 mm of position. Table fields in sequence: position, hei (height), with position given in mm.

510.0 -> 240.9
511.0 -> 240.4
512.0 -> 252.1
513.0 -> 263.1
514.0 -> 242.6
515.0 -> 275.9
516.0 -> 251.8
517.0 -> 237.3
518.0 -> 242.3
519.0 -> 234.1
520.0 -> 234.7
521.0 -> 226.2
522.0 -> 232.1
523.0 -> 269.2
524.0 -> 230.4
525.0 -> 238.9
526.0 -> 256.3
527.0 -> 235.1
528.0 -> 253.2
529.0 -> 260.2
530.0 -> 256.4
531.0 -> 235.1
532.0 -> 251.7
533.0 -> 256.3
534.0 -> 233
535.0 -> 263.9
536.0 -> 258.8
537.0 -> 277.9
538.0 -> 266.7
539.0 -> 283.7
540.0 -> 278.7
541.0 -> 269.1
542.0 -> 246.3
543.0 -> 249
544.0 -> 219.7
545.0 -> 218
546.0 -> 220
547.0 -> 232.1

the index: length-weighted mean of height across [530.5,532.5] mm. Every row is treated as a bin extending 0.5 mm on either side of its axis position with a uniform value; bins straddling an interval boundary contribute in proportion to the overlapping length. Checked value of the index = 243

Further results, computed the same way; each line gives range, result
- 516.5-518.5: 240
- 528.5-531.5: 251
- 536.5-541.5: 275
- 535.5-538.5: 268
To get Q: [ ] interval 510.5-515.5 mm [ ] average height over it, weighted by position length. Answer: 255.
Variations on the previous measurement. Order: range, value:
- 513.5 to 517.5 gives 252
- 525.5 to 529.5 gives 251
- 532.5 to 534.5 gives 245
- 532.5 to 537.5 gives 258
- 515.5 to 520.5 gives 240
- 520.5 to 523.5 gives 242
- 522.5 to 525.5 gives 246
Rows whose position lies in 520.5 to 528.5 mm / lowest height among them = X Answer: 226.2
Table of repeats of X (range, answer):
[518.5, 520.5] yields 234.1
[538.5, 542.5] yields 246.3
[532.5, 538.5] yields 233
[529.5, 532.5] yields 235.1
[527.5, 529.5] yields 253.2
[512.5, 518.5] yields 237.3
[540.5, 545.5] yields 218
